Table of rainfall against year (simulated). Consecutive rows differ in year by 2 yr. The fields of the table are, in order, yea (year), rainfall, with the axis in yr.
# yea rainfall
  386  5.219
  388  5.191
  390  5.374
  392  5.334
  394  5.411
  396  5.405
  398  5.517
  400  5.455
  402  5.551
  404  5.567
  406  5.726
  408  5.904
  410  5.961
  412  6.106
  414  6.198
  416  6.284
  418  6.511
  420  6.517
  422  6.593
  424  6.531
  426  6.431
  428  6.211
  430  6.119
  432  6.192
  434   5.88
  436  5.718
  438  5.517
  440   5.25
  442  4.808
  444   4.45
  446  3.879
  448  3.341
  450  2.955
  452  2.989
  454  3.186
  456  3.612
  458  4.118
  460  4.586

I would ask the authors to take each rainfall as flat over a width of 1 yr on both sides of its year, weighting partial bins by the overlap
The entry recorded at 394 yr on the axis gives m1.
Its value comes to 5.411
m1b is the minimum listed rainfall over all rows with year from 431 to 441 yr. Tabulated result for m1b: 5.25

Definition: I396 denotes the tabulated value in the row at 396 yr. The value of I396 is 5.405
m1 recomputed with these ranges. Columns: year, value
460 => 4.586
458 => 4.118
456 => 3.612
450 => 2.955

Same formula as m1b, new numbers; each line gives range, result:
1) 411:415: 6.106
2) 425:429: 6.211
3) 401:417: 5.551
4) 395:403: 5.405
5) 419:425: 6.517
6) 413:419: 6.198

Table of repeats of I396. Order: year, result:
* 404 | 5.567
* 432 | 6.192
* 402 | 5.551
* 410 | 5.961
